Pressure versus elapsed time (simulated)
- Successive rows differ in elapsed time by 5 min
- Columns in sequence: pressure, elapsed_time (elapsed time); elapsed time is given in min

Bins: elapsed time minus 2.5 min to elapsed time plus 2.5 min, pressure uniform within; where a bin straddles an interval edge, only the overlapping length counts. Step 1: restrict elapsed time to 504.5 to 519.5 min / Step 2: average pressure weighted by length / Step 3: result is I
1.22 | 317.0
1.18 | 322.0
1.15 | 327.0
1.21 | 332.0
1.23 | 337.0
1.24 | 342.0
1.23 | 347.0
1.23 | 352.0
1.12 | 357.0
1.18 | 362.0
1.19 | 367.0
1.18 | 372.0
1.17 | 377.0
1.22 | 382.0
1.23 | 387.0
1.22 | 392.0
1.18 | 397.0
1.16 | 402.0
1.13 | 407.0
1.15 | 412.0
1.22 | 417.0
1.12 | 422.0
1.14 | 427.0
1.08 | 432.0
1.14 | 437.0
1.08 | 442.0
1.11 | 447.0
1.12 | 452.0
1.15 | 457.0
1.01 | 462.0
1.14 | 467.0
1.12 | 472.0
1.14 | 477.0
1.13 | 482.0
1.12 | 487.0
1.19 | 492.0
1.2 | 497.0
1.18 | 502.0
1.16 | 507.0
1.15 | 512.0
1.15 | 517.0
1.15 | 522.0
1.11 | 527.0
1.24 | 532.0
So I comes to 1.15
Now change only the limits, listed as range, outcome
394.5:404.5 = 1.17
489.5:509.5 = 1.18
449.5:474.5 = 1.11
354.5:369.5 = 1.16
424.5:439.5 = 1.12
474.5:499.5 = 1.16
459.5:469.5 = 1.07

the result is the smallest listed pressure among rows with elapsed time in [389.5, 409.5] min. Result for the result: 1.13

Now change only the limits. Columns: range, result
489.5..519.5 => 1.15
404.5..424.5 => 1.12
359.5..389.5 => 1.17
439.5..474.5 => 1.01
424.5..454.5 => 1.08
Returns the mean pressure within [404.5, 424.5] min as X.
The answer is 1.15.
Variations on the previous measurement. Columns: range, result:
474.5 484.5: 1.13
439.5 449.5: 1.1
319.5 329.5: 1.16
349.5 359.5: 1.18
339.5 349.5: 1.24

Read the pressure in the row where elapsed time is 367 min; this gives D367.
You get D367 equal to 1.19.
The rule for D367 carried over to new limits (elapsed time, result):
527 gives 1.11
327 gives 1.15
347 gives 1.23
